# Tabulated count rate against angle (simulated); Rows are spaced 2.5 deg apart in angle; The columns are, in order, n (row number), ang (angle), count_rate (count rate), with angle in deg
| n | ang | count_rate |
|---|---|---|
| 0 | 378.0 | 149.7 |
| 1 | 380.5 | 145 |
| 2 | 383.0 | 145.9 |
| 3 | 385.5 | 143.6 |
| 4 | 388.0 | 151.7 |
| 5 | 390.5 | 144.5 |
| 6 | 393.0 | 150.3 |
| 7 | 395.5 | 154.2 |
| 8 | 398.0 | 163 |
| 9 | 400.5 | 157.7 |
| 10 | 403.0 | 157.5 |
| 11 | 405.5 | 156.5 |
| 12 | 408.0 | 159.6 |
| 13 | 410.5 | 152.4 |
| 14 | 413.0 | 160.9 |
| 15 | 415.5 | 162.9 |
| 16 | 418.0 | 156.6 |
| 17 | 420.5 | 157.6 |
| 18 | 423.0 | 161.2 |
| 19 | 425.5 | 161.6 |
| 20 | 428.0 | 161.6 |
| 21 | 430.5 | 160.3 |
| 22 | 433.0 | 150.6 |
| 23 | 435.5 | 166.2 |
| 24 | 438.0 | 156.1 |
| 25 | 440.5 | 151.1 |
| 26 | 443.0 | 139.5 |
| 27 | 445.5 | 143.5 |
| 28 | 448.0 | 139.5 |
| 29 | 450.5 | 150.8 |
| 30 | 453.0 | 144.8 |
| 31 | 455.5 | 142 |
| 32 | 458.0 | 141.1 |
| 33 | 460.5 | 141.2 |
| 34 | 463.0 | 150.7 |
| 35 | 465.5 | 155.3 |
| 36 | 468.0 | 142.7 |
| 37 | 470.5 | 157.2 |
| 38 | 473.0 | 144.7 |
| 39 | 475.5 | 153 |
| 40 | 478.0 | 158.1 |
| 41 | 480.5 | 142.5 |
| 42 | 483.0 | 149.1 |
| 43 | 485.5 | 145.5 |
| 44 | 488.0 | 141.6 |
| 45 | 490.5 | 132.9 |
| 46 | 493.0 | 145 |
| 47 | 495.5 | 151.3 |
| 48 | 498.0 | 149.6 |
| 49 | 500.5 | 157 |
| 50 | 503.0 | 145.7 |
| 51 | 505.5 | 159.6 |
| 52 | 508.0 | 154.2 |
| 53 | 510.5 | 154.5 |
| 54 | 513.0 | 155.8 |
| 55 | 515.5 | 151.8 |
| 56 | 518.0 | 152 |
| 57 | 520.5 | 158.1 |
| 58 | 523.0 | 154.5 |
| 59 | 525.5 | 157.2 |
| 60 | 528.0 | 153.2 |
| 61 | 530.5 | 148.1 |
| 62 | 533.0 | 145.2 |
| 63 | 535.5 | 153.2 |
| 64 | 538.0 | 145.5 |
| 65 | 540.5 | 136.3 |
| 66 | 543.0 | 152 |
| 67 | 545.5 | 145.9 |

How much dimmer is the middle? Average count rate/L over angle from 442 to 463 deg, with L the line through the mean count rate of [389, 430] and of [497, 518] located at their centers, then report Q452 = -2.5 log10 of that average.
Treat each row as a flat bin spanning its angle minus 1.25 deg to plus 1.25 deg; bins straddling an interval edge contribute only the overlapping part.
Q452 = 0.090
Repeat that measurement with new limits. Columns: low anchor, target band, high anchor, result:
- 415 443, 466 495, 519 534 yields 0.06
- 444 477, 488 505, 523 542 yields 0.01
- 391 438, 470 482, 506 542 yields 0.03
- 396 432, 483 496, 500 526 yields 0.09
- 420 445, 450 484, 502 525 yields 0.05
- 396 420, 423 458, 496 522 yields 0.04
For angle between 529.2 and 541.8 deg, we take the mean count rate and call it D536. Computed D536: 146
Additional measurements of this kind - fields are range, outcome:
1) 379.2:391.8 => 146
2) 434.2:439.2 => 161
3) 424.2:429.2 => 162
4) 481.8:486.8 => 147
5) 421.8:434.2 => 159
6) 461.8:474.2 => 150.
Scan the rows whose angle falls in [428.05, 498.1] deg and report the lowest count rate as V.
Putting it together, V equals 132.9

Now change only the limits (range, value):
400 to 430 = 152.4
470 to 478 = 144.7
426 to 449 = 139.5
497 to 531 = 145.7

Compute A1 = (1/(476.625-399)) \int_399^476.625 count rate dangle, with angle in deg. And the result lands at 153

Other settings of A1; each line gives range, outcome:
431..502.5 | 148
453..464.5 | 144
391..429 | 158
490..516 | 151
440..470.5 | 146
